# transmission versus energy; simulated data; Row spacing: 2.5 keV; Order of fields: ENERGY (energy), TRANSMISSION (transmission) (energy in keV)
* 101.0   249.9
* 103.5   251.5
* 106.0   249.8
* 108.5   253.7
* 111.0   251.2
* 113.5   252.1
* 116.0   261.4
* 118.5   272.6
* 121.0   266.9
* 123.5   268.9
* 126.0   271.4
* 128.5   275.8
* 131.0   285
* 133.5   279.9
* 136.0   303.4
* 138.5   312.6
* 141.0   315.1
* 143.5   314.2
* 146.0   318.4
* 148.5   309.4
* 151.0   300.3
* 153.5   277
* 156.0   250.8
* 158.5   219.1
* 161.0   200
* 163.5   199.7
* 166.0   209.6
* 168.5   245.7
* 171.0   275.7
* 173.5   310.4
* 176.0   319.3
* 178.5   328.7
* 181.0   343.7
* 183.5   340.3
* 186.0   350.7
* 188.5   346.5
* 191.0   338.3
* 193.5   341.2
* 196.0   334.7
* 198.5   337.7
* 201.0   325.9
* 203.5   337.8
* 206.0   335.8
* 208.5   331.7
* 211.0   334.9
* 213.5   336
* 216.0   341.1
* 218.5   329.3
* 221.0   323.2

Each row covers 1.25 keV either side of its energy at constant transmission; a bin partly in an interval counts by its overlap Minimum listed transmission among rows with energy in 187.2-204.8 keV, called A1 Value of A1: 325.9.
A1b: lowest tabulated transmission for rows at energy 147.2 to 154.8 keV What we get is 277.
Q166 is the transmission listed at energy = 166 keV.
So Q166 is 209.6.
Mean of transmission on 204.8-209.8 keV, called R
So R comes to 334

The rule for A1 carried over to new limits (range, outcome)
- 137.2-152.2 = 300.3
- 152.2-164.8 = 199.7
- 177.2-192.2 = 328.7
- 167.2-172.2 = 245.7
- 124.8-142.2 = 271.4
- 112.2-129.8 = 252.1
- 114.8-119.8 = 261.4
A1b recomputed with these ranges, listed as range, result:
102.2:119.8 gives 249.8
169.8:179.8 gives 275.7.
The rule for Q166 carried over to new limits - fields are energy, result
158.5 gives 219.1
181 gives 343.7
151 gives 300.3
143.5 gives 314.2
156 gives 250.8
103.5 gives 251.5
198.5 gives 337.7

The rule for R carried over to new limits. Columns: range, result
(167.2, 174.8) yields 277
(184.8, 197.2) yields 342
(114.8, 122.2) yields 267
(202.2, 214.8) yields 335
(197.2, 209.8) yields 334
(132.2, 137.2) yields 291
